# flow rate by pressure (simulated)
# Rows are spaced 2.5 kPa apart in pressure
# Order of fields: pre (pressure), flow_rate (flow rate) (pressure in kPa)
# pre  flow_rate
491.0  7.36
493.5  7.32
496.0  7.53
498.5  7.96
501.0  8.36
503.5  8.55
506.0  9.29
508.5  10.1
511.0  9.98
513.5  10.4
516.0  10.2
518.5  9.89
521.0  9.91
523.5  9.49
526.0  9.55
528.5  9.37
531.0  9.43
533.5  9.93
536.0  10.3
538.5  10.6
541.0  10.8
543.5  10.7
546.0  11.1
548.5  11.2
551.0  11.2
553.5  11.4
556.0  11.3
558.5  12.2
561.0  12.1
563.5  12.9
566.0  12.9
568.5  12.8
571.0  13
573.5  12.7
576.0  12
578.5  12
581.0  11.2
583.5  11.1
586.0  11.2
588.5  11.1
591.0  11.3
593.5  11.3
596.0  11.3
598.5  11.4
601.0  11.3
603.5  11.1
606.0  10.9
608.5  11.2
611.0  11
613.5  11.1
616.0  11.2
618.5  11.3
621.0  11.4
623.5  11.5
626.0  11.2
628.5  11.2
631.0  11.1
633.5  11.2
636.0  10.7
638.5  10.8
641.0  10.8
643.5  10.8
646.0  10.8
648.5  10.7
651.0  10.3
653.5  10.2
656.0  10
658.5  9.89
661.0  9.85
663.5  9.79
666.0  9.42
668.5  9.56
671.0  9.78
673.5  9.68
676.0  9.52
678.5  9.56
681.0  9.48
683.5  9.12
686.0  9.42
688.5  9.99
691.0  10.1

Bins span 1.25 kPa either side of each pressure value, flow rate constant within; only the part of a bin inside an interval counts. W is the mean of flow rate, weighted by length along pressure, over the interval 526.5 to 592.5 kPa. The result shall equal 11.4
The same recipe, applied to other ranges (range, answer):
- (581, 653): 11.1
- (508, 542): 9.99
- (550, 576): 12.2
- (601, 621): 11.1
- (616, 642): 11.1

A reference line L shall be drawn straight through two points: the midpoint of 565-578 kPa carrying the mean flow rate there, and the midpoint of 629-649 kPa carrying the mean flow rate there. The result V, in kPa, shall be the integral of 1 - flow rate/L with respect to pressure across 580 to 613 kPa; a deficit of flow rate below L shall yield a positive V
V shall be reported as 2.2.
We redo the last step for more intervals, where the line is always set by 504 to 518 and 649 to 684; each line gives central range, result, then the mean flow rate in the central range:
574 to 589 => -2.5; 11.5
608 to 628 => -2.9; 11.2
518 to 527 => 0.2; 9.7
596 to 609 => -1.8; 11.2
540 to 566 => -4.5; 11.6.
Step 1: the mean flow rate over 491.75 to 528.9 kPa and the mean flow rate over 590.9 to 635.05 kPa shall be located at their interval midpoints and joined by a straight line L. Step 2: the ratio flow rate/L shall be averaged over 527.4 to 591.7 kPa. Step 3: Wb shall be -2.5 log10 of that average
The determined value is -0.12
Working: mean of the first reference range 9.16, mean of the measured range 11.4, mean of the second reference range 11.2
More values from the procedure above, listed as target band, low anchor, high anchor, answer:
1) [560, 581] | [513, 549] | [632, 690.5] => -0.226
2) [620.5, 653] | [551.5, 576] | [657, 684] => -0.047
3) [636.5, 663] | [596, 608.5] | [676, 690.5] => -0.019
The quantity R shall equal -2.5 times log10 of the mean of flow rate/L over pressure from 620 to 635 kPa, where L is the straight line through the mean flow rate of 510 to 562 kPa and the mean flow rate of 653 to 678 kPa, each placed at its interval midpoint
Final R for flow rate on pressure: -0.13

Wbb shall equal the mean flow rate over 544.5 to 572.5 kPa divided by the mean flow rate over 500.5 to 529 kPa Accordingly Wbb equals 1.25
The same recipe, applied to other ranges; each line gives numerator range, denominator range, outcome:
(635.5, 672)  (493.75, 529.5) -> 1.10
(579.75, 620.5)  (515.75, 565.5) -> 1.04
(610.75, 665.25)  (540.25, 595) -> 0.92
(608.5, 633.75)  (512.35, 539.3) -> 1.13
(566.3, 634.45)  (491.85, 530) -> 1.25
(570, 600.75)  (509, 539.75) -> 1.17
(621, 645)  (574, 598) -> 0.97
